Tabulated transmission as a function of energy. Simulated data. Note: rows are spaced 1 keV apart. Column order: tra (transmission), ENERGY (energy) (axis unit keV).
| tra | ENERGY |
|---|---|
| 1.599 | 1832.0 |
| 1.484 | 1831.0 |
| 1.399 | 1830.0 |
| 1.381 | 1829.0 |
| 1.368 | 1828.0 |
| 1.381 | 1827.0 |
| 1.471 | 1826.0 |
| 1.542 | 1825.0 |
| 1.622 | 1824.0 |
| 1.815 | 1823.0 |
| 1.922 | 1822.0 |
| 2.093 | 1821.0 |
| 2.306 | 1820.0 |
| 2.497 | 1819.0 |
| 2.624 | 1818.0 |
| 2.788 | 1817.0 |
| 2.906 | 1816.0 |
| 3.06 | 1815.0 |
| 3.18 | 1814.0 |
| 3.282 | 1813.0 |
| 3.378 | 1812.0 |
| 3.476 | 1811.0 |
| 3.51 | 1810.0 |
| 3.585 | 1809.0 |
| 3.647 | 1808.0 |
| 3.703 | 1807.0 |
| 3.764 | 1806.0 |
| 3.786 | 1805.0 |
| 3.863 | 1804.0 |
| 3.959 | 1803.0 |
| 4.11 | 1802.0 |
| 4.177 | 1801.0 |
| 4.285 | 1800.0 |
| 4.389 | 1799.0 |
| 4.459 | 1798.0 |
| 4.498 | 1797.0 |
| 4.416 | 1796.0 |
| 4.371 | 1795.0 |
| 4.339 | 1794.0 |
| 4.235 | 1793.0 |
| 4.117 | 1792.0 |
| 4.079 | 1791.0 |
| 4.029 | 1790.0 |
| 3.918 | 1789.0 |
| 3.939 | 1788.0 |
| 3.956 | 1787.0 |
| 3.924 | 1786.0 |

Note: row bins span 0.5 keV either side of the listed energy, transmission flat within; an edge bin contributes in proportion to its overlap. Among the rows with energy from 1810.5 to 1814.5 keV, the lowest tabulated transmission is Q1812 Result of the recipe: 3.18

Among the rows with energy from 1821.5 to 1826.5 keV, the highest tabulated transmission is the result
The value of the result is 1.922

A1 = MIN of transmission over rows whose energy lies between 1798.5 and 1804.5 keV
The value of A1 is 3.863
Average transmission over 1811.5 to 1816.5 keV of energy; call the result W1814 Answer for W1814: 3.16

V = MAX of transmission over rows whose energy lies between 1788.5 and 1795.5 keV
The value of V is 4.371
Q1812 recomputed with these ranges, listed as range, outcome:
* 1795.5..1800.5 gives 4.285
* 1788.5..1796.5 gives 3.918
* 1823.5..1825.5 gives 1.542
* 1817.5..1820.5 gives 2.306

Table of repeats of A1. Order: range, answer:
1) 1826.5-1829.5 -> 1.368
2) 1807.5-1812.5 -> 3.378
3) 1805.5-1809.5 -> 3.585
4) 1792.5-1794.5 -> 4.235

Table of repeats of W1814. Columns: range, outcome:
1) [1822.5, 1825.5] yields 1.66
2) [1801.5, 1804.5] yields 3.98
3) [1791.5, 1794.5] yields 4.23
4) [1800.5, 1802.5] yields 4.14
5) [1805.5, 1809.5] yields 3.67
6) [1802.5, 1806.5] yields 3.84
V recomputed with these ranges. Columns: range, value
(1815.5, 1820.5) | 2.906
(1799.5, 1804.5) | 4.285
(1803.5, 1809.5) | 3.863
